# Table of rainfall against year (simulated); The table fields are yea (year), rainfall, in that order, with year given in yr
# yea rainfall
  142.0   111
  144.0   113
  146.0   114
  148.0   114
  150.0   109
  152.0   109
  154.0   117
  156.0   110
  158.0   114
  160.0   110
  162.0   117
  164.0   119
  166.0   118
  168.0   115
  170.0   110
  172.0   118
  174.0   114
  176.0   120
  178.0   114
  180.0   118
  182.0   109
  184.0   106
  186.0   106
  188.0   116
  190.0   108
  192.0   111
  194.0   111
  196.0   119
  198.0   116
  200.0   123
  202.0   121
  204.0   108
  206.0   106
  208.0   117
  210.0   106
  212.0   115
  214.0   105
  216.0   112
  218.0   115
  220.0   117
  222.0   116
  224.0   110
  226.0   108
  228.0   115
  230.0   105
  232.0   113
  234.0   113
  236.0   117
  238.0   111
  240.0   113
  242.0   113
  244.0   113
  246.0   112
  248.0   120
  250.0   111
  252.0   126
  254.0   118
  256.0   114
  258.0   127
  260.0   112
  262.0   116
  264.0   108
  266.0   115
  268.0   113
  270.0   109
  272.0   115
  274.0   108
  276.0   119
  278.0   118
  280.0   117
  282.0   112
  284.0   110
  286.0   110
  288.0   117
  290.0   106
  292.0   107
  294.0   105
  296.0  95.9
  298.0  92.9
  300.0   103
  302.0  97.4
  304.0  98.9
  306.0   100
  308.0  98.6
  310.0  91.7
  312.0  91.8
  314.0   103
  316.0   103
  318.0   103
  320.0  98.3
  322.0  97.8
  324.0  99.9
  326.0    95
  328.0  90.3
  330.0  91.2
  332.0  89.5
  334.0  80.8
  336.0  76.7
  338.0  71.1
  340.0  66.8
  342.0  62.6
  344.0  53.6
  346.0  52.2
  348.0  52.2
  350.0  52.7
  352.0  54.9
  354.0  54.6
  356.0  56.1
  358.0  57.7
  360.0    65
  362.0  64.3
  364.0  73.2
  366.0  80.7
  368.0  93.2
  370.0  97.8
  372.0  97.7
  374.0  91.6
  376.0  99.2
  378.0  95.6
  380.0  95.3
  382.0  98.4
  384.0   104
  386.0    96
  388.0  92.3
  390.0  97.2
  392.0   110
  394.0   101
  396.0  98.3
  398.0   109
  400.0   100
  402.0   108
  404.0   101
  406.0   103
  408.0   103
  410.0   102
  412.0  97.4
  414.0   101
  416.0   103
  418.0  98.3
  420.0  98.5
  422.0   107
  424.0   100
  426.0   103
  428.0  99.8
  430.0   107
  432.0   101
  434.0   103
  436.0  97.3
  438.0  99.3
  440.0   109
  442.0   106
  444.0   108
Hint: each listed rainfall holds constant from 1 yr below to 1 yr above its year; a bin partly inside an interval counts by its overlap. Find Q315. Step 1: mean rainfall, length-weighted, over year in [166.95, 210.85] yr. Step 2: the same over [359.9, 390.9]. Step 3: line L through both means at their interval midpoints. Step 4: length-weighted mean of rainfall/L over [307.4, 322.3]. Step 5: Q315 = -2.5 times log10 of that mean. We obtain -0.004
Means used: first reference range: 113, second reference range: 90.8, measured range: 98.4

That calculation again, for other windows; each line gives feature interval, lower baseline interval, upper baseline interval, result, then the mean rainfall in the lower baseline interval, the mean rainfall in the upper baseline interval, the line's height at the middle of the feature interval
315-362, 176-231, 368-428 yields 0.36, 112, 100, 104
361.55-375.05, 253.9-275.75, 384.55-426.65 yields 0.21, 114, 101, 105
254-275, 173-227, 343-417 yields -0.10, 113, 86.8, 104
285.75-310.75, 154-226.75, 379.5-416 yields 0.06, 113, 101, 107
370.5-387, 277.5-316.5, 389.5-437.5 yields 0.06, 104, 102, 103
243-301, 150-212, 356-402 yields -0.09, 113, 91.3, 103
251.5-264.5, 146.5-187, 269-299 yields -0.07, 113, 109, 110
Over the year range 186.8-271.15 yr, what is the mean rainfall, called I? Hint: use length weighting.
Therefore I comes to 114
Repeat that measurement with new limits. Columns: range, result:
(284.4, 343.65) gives 94.3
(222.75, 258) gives 114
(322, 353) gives 73.4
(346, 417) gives 88.2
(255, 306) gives 110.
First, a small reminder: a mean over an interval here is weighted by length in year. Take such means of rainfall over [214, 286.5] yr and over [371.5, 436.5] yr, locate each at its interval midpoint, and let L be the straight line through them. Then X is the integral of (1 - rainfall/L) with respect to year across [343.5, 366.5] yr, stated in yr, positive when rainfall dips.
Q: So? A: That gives 9.9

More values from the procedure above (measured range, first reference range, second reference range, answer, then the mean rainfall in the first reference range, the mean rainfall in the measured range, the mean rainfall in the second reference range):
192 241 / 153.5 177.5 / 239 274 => 0.84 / 115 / 113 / 115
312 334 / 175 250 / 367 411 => 1.80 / 113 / 96.1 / 99.7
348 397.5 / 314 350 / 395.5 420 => 4.77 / 81.2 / 84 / 102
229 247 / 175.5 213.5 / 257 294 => 0.13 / 113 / 112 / 113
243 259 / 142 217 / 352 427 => -1.72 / 113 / 118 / 92.8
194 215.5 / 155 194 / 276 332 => -0.54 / 113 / 113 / 102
